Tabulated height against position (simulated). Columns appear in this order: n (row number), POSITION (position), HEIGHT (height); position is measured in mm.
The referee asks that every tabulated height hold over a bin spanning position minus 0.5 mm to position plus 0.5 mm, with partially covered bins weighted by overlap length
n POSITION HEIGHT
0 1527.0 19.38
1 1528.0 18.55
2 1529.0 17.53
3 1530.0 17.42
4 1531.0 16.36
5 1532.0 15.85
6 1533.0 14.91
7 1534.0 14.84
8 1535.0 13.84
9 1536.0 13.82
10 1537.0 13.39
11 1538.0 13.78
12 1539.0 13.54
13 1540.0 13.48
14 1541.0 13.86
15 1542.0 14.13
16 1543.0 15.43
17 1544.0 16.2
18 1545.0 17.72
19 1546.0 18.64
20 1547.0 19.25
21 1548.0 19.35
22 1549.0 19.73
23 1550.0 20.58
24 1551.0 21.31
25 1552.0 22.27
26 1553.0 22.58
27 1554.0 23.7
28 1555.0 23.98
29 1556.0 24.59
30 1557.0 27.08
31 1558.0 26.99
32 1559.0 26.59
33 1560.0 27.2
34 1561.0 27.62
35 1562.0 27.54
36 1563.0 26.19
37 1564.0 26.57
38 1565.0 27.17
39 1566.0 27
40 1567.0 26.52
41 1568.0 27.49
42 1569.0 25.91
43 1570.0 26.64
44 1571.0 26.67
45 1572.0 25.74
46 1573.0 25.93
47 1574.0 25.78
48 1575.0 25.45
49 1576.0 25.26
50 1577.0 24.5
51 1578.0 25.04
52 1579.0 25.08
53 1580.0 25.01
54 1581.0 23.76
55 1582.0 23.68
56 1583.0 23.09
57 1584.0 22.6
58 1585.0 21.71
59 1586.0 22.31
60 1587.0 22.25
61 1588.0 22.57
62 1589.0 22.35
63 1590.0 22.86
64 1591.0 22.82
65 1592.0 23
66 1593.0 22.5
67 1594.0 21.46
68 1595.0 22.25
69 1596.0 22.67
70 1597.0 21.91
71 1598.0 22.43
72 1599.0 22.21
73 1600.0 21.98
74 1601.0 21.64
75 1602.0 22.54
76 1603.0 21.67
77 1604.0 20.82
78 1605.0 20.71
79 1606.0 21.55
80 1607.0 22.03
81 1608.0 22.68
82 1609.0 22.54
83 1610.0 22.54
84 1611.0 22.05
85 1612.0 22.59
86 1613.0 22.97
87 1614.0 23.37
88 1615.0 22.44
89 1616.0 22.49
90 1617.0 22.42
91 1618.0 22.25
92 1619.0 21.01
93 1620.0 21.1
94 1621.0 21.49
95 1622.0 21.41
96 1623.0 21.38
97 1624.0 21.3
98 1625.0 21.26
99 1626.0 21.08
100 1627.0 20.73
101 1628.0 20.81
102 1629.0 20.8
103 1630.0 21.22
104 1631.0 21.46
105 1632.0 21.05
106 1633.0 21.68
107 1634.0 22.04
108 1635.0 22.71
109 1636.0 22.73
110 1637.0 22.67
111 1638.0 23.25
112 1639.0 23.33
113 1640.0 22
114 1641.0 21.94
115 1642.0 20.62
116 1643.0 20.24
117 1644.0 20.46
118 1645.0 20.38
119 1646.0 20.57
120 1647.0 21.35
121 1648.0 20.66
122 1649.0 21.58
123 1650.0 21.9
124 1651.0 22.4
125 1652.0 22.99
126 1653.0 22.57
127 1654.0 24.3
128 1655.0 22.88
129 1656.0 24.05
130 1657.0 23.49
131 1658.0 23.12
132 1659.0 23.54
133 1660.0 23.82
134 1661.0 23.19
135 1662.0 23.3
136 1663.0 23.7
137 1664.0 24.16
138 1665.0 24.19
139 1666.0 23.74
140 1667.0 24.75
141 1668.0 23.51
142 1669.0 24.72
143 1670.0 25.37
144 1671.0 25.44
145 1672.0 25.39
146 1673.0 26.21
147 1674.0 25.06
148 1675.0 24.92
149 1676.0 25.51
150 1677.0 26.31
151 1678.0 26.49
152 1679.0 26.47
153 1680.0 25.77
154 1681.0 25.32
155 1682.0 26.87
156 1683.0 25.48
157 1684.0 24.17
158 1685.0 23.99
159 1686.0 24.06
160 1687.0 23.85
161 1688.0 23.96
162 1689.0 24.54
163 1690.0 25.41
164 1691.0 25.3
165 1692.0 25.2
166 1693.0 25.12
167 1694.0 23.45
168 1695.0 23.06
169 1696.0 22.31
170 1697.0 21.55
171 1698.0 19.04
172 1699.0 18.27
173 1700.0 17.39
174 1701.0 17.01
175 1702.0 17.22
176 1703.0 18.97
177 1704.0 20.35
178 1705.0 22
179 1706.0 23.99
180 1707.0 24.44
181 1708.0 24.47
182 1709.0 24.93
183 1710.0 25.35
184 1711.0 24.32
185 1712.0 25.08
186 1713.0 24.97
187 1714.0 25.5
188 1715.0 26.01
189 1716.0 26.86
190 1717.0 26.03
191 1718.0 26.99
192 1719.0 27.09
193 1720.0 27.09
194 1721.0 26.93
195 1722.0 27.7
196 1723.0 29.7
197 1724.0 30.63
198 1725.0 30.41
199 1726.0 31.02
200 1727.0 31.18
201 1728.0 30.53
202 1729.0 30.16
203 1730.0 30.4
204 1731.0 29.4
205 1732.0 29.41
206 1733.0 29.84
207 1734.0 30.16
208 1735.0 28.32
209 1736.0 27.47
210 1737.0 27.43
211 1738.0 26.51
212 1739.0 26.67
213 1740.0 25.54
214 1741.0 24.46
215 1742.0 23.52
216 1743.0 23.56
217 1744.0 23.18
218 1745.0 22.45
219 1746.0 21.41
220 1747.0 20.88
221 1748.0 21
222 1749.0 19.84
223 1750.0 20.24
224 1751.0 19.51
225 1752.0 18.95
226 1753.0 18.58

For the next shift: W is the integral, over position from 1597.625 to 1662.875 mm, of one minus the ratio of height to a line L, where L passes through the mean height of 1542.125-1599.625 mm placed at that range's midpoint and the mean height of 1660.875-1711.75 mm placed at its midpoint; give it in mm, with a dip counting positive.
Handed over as 4.40 mm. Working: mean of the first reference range 23.5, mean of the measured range 22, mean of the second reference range 23.7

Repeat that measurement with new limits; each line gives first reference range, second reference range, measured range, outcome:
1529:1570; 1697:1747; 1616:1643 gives 1.42 mm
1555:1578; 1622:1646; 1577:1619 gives 2.60 mm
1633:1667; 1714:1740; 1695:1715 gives 3.52 mm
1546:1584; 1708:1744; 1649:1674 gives 2.34 mm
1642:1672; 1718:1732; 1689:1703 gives 2.62 mm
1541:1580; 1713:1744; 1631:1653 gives 3.36 mm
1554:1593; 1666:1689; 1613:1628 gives 2.01 mm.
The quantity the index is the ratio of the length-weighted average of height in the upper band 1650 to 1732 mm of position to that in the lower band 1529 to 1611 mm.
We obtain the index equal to 1.1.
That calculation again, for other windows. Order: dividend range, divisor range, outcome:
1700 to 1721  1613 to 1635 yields 1.10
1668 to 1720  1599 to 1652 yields 1.11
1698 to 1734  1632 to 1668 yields 1.14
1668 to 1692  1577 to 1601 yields 1.10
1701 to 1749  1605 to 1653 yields 1.19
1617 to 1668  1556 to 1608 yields 0.92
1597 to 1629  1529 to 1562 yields 1.14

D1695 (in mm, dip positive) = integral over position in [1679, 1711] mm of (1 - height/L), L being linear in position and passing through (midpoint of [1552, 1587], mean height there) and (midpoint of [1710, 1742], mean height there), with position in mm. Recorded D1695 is 4.9 mm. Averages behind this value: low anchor 25.3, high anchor 27.8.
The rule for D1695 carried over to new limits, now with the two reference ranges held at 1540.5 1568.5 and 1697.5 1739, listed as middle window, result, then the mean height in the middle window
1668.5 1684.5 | -0.3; 25.6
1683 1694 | 0.3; 24.6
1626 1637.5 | 1.2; 21.6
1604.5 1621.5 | 1.2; 22.1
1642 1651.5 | 1.3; 21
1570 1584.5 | -1.1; 24.9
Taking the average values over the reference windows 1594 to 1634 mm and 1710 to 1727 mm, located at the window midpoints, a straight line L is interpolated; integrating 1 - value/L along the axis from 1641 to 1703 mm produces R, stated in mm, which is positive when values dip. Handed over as 3.94 mm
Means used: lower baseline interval 21.8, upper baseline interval 27.3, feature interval 23.3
